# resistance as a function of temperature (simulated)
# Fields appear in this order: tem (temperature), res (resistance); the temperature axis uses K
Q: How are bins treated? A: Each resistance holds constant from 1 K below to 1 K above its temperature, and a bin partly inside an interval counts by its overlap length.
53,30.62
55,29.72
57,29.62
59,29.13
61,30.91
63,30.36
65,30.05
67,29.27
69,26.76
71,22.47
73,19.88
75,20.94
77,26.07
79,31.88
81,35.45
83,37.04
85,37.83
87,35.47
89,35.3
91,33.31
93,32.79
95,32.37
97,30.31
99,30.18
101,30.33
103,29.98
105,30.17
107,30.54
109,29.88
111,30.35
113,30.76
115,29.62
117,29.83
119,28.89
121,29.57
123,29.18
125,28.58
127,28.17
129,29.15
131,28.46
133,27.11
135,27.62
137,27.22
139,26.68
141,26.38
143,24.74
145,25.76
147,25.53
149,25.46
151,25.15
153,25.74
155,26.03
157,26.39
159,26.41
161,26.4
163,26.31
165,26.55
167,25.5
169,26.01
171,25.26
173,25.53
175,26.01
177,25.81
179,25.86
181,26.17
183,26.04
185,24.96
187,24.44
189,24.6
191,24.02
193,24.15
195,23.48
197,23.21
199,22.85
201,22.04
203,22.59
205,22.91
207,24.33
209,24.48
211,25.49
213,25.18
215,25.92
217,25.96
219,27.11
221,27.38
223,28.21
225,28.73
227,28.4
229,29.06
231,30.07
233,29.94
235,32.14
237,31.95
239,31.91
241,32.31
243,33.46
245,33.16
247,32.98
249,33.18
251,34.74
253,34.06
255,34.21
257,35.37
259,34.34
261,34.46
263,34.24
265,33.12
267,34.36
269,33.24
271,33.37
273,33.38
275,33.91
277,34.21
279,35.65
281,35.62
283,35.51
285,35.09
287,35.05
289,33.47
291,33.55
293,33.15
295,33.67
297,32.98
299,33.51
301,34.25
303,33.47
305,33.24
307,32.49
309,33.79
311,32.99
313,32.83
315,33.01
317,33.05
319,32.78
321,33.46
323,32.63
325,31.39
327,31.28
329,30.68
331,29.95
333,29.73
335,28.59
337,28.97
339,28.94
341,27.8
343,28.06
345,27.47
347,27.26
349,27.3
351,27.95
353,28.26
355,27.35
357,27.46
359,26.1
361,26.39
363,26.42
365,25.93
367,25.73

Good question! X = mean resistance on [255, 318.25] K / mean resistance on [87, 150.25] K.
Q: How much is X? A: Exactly 1.2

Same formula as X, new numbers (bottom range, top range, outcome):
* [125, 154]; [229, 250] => 1.20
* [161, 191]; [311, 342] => 1.21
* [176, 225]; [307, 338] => 1.27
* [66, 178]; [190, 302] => 1.08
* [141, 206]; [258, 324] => 1.35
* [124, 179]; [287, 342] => 1.22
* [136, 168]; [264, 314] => 1.30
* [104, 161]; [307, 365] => 1.07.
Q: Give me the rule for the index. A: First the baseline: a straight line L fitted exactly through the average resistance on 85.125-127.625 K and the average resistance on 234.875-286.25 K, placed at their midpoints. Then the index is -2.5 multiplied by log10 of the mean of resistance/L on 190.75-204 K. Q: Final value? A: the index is 0.37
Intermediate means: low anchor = 30.9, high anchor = 33.9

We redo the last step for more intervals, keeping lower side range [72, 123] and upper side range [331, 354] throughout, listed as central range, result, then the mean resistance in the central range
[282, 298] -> -0.182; 34.1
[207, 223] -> 0.140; 26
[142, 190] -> 0.170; 25.7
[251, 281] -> -0.178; 34.2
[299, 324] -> -0.161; 33.2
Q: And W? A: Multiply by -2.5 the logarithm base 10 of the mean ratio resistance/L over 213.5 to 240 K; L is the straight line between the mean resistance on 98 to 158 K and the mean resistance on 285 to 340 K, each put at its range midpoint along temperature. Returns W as 0.05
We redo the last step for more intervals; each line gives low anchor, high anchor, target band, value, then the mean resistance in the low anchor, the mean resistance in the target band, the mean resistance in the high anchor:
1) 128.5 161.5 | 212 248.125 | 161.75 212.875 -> 0.13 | 26.4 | 24.8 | 29.7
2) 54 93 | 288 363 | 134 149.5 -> 0.16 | 30.1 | 26.2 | 30.7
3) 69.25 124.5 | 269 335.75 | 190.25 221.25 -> 0.29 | 30.3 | 24.4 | 33.1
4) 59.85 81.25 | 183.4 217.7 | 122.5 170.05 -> -0.05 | 27.4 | 26.7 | 24.2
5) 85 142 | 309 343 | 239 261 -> -0.10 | 30.1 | 33.7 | 31.1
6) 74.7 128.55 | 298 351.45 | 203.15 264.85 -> 0.03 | 31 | 30.1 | 31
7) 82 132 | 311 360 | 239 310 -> -0.13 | 31.1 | 33.9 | 29.7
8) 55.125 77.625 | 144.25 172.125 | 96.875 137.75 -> -0.11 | 27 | 29.3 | 25.9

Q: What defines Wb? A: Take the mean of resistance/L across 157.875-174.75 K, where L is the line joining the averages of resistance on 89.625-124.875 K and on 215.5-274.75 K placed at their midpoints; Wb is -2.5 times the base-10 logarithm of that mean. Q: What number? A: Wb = 0.19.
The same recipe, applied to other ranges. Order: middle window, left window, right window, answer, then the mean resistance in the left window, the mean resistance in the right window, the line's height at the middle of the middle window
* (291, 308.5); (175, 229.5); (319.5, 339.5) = -0.14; 25.3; 30.7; 29.4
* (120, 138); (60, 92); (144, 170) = -0.04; 30.2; 25.9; 27.4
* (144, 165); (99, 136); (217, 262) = 0.16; 29.4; 31.6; 30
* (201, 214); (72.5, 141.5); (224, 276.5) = 0.31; 30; 32.7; 31.9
